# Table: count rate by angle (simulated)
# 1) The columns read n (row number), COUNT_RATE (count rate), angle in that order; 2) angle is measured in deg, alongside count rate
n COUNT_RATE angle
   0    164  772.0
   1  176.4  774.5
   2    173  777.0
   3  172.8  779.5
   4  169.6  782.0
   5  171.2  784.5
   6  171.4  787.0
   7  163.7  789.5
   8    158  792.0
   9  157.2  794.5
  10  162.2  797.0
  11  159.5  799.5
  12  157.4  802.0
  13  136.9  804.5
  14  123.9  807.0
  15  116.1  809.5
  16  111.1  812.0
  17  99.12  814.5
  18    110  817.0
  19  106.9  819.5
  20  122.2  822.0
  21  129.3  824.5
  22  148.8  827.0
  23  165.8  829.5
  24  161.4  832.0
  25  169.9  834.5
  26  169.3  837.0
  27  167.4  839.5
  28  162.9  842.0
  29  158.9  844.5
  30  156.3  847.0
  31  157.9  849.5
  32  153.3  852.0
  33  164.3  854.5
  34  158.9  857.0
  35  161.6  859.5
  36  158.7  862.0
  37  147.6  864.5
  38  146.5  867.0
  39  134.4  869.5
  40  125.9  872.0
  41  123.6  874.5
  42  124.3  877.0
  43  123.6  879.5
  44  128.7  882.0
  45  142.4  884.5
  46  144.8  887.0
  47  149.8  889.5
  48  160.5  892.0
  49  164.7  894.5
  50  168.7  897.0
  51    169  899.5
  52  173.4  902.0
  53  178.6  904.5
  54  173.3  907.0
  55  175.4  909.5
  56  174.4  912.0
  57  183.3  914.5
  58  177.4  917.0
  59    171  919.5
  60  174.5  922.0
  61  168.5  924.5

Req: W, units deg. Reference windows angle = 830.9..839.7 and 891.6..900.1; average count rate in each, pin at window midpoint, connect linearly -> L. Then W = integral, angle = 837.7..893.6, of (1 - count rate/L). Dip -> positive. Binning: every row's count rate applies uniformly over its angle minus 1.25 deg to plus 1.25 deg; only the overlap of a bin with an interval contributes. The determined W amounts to 6.2 deg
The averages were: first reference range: 167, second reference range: 166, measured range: 148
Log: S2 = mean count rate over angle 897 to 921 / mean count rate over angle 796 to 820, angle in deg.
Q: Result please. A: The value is 1.36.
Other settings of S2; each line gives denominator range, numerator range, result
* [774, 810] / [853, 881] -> 0.90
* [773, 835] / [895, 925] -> 1.18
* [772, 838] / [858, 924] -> 1.05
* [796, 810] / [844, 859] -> 1.10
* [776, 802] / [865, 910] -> 0.91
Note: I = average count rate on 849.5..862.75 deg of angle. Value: 159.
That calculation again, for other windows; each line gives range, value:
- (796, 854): 144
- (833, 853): 162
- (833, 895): 150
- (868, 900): 143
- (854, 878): 144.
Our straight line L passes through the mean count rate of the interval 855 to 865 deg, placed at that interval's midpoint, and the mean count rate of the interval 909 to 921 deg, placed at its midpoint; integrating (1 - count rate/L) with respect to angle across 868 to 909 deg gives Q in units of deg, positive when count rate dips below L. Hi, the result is 4.5 deg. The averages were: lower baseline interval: 158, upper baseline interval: 176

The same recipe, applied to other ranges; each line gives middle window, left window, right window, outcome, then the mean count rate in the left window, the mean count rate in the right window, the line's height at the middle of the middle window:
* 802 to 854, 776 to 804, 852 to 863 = 6.33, 164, 160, 162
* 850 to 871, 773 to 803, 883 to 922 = 1.73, 166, 167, 167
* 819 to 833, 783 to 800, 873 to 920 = 1.84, 164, 158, 162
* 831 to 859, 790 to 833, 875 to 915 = -3.22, 137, 157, 145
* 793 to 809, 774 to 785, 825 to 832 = 1.63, 172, 155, 165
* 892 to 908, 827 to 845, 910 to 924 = 0.26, 164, 176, 173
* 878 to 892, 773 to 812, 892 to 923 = 2.49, 156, 173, 170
